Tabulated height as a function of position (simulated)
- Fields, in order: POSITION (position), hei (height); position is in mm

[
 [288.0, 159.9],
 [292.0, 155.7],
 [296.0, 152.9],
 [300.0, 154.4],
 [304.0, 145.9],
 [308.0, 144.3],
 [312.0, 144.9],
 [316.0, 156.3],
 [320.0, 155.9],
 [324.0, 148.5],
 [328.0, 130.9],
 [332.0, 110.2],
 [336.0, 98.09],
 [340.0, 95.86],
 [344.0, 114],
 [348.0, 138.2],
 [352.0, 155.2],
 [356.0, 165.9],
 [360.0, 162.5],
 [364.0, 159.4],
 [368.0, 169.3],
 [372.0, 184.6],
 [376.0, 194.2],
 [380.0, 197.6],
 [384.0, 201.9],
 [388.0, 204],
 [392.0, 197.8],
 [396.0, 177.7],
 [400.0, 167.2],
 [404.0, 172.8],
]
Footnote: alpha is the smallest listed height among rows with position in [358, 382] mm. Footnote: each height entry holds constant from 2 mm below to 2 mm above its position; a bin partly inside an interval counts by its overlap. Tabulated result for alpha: 159.4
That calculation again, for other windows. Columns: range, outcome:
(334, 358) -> 95.86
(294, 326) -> 144.3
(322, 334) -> 110.2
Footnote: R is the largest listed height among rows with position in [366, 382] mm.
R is 197.6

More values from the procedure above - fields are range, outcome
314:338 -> 156.3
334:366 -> 165.9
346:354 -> 155.2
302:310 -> 145.9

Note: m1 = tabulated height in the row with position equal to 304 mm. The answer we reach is 145.9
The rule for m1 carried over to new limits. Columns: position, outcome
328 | 130.9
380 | 197.6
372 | 184.6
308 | 144.3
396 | 177.7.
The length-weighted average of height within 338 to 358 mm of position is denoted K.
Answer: 134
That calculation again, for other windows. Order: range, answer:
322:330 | 140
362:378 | 177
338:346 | 105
